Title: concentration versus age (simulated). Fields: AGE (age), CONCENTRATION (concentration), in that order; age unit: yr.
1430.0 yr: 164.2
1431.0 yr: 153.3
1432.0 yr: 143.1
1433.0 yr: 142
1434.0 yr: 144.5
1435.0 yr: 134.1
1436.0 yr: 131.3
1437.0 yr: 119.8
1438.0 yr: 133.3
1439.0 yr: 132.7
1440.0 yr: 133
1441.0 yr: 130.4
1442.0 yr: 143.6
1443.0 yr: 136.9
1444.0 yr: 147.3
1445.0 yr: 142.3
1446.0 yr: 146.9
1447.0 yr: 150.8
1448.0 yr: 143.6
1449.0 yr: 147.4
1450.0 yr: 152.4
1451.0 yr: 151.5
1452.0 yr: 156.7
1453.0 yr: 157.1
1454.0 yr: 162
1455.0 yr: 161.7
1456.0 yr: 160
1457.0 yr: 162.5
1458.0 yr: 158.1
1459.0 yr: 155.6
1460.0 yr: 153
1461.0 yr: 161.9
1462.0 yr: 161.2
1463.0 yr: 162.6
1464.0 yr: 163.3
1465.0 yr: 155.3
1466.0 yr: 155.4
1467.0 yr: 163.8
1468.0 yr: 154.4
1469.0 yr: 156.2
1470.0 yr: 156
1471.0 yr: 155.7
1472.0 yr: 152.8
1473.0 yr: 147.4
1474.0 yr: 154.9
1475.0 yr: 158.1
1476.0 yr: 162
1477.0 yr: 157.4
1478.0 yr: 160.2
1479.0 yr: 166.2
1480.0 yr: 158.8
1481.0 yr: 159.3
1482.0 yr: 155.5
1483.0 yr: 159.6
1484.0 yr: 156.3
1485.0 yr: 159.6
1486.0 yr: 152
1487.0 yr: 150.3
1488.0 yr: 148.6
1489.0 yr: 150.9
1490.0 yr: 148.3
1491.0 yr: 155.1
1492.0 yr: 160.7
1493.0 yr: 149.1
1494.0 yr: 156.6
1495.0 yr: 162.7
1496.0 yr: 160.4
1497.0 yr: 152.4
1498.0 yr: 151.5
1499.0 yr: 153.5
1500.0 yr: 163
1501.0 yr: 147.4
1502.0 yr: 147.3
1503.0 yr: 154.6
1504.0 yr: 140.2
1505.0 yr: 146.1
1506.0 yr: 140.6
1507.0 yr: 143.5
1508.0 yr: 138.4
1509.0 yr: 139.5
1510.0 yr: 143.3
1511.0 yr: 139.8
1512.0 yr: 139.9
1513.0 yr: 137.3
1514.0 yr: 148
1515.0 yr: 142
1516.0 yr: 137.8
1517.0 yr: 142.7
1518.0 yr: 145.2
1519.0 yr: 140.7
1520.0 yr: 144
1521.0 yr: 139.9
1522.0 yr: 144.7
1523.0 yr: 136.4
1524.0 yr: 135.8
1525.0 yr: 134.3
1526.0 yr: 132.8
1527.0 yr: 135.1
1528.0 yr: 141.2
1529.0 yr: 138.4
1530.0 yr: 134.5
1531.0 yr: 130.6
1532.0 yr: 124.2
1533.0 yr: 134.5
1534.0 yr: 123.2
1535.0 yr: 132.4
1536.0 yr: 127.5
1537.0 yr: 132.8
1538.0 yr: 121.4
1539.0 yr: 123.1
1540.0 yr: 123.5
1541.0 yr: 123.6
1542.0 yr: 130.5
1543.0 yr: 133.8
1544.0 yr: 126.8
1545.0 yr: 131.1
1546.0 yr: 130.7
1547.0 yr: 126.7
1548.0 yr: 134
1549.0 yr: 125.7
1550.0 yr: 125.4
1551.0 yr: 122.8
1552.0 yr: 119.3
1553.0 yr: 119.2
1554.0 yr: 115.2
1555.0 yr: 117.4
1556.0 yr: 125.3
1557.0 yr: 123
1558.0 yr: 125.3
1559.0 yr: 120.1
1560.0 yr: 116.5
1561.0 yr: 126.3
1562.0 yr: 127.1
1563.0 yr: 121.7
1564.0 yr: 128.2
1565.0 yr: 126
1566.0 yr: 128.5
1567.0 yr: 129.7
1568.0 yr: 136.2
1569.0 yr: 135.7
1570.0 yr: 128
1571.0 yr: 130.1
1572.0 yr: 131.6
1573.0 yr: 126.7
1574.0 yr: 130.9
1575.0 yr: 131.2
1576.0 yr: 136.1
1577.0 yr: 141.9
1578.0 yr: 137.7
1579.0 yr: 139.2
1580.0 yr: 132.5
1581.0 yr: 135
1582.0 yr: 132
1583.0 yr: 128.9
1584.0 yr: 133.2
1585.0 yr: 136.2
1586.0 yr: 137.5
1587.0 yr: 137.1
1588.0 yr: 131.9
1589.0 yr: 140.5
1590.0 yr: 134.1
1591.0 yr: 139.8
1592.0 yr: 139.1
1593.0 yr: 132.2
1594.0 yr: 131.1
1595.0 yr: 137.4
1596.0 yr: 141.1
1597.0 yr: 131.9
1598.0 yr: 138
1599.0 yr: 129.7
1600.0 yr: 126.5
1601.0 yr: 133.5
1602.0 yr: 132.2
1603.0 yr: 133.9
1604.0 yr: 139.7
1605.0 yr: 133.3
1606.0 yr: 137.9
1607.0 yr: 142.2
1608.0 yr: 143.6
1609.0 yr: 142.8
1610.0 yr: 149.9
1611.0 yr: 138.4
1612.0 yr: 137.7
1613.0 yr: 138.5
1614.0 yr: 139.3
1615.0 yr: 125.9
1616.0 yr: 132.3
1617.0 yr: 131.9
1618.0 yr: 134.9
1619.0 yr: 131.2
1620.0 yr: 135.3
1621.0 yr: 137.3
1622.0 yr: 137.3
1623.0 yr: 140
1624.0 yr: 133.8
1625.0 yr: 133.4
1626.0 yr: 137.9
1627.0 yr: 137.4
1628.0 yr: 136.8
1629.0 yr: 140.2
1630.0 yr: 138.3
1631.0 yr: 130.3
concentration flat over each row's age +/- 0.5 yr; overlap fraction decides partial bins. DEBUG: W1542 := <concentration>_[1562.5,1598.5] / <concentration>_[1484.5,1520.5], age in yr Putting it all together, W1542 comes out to 0.90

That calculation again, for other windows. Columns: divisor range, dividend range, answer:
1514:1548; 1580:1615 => 1.02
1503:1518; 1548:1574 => 0.88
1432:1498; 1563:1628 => 0.89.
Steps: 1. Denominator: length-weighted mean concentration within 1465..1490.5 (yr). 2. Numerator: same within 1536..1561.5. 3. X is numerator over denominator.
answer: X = 0.8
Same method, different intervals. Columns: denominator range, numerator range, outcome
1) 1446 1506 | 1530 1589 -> 0.83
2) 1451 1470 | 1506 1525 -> 0.89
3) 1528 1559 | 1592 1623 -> 1.07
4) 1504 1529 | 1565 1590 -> 0.95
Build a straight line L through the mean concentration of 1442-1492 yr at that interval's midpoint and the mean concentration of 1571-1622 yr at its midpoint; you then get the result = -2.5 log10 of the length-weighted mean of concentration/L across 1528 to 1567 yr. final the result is 0.13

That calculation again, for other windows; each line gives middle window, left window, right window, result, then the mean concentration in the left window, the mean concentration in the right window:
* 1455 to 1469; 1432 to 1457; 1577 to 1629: -0.11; 145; 136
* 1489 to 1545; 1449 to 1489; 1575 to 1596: 0.06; 157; 136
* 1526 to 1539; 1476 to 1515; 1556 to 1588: 0.08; 151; 131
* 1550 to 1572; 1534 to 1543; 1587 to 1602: 0.04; 127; 135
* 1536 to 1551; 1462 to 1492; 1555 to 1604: 0.10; 157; 132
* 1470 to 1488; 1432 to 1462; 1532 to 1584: -0.11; 147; 128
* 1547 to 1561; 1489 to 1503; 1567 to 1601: 0.15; 154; 134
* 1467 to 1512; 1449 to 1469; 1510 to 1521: -0.03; 158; 142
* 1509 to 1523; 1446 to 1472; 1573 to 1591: 0.04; 156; 135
